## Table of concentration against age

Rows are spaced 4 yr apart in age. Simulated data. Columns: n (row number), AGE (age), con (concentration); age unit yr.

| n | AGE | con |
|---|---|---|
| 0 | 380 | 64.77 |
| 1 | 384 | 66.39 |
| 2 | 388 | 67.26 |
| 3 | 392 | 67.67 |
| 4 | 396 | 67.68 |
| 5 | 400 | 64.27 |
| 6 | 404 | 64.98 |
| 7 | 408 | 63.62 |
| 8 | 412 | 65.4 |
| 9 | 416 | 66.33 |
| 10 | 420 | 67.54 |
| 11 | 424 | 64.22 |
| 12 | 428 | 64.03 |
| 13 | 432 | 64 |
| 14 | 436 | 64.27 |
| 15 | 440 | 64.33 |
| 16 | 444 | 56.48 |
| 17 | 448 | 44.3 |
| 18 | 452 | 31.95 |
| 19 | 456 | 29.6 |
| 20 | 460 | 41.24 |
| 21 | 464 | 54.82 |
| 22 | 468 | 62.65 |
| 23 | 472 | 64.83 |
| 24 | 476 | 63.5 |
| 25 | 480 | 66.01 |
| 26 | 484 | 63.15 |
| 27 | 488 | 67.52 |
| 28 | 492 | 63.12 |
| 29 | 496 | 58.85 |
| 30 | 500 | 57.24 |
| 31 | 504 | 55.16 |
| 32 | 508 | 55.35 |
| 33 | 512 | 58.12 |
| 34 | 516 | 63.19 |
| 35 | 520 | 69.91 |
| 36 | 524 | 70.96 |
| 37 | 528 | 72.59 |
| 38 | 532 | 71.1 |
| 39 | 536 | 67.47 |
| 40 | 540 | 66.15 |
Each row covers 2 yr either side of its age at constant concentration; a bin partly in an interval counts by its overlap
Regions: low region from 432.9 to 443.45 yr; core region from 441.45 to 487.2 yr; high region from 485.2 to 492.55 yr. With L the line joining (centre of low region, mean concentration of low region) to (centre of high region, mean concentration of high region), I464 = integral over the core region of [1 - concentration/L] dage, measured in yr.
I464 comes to 8.1 yr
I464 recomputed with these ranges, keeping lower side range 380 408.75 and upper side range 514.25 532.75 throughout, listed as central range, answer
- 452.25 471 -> 5.9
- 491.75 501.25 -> 1.3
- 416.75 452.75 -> 4.3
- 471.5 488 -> 0.9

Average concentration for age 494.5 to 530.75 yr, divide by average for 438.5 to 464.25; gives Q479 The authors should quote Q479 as 1.4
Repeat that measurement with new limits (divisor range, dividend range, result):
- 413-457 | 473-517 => 1.07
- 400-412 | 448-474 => 0.73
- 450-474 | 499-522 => 1.26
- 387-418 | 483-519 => 0.92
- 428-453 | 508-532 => 1.19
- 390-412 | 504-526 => 0.96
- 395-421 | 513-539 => 1.05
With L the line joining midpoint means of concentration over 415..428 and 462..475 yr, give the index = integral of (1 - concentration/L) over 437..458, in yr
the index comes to 5.7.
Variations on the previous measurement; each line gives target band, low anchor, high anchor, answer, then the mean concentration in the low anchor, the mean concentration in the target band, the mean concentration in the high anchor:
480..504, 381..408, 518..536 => 2.7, 66.1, 61.7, 70.7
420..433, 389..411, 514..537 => 0.4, 65.7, 64.6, 69.3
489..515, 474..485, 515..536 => 3.2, 64.3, 58.5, 69.7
